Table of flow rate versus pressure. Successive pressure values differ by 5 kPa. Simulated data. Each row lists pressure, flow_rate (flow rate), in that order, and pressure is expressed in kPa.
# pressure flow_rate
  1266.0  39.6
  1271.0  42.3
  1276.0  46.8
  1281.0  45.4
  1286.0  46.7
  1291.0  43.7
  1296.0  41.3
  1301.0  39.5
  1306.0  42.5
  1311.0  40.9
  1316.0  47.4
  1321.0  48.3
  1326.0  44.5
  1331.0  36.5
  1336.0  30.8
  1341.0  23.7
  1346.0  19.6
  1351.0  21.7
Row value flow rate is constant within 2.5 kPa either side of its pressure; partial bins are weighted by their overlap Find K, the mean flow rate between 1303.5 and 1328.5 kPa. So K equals 44.7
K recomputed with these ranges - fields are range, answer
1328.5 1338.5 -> 33.6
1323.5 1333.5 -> 40.5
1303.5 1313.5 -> 41.7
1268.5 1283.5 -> 44.8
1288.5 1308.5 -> 41.8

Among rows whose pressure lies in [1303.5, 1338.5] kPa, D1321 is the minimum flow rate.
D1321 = 30.8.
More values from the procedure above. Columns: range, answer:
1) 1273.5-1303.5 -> 39.5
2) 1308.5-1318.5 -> 40.9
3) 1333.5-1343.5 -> 23.7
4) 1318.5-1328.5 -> 44.5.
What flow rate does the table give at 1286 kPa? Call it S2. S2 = 46.7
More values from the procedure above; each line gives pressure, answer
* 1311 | 40.9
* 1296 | 41.3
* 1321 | 48.3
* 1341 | 23.7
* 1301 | 39.5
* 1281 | 45.4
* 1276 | 46.8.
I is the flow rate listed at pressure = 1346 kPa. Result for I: 19.6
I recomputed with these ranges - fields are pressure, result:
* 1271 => 42.3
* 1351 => 21.7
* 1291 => 43.7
